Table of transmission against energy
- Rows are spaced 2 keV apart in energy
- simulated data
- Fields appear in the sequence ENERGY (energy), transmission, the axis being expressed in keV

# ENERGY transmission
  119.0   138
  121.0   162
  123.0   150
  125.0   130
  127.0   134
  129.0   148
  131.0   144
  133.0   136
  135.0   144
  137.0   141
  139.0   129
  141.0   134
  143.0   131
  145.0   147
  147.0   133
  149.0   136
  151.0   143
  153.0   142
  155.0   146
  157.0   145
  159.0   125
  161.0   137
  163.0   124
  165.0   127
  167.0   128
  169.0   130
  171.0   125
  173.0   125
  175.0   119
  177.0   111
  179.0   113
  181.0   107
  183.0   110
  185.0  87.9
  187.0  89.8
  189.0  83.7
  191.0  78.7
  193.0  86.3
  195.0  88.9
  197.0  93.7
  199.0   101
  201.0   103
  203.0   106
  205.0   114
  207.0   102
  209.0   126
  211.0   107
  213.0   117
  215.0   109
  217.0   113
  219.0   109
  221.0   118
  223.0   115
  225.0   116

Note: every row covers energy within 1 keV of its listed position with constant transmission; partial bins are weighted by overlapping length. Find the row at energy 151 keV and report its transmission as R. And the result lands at 143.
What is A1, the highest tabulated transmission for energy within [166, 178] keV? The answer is 130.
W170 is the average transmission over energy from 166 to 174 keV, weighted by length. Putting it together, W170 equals 127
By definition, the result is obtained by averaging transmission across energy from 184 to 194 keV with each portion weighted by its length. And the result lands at 85.3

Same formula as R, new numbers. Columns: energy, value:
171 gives 125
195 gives 88.9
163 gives 124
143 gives 131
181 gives 107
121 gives 162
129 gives 148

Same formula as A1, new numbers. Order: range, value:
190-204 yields 106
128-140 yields 148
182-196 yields 110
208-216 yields 126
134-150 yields 147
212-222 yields 118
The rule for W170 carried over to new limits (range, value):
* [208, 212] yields 116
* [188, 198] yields 86.3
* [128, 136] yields 143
